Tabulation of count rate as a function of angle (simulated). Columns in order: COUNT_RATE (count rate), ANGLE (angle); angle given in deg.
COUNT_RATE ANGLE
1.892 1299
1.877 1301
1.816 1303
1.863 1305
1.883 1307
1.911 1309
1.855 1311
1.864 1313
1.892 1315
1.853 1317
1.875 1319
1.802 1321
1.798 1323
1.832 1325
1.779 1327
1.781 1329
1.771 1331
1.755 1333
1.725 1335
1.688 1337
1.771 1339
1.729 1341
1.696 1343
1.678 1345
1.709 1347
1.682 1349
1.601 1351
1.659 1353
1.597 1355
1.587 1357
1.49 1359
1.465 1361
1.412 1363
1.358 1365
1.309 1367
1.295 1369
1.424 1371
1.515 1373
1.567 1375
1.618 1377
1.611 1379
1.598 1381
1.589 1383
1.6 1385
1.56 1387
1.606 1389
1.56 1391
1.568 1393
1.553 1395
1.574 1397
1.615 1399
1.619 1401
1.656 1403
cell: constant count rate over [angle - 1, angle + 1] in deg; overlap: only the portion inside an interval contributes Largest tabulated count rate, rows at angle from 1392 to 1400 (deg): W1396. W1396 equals 1.615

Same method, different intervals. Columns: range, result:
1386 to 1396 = 1.606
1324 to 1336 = 1.832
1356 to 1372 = 1.587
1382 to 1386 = 1.6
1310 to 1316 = 1.892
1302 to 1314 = 1.911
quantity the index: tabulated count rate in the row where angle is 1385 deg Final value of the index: 1.6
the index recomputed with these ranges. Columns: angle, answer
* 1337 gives 1.688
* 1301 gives 1.877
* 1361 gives 1.465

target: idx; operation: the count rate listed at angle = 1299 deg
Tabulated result 1.892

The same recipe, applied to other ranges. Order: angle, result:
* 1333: 1.755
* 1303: 1.816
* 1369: 1.295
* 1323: 1.798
